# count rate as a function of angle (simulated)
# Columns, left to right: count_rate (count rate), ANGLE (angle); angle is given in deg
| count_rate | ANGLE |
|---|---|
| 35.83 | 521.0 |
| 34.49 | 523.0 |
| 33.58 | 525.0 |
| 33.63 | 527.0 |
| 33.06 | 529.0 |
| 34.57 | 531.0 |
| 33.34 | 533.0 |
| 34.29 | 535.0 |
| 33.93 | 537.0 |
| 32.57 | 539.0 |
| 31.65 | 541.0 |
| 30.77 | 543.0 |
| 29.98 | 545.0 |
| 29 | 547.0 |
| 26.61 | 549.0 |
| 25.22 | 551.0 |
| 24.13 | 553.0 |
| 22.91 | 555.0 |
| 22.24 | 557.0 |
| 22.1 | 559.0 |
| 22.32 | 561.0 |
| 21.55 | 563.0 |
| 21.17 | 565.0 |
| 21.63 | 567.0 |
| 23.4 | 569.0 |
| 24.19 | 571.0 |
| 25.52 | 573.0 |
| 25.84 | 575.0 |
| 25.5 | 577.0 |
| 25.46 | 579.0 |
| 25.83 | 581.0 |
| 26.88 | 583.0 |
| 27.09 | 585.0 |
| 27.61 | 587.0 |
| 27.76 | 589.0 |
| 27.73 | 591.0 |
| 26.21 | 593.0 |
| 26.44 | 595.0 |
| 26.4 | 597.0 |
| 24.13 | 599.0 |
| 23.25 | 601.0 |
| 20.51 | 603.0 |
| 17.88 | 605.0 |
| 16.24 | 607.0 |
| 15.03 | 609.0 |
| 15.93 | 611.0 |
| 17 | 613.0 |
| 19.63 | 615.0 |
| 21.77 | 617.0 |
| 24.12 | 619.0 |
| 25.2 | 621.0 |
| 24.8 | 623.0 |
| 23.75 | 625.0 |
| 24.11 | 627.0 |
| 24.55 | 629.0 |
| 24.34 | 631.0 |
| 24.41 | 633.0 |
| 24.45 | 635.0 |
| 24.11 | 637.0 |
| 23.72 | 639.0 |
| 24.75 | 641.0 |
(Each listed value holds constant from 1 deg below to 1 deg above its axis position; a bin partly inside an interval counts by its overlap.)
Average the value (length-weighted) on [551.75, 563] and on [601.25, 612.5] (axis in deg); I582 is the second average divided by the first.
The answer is 0.77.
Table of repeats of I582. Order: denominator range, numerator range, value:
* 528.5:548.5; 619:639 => 0.76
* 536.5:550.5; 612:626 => 0.74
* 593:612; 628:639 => 1.16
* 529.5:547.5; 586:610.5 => 0.71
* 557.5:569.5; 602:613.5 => 0.78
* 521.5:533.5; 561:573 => 0.67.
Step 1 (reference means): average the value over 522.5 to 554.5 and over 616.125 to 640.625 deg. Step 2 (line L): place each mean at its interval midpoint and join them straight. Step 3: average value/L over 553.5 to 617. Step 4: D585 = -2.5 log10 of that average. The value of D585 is 0.19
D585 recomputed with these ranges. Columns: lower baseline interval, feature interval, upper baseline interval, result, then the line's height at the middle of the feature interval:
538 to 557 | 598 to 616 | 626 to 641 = 0.323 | 25.4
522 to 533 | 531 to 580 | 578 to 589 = 0.142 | 30.3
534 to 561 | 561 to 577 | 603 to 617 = 0.039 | 24.3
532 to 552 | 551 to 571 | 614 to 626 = 0.266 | 28.9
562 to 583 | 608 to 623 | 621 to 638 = 0.204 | 24.3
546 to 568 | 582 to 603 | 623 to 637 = -0.094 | 23.9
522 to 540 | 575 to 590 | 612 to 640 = 0.060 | 28.1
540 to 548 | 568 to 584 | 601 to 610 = -0.063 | 24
